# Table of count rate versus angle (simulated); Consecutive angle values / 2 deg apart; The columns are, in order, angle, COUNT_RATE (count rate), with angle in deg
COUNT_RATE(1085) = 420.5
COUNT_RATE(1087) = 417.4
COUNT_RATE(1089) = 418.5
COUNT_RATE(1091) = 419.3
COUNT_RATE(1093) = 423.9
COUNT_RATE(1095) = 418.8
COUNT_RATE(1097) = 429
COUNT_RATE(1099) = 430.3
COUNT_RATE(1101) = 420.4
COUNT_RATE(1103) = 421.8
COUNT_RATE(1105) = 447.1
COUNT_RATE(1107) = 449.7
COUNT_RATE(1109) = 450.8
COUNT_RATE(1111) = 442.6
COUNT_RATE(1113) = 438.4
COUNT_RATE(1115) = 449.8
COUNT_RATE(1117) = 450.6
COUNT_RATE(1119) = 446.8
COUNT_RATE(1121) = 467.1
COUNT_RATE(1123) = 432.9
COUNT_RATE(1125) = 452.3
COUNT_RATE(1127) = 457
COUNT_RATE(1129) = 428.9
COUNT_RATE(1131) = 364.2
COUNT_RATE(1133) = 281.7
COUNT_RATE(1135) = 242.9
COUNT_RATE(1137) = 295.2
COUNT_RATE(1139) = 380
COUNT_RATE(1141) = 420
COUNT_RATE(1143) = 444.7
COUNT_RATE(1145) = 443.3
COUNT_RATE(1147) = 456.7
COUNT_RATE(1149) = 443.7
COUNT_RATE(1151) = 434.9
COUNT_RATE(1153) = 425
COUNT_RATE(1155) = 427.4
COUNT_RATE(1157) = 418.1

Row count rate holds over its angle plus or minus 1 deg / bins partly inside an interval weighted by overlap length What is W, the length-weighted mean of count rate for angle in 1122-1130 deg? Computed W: 443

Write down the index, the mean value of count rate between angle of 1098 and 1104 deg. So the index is 424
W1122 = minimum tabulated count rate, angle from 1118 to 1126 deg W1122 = 432.9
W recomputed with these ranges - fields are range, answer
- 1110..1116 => 444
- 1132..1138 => 273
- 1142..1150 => 447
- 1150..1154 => 430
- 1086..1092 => 418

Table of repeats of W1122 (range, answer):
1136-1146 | 295.2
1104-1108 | 447.1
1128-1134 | 281.7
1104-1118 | 438.4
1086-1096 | 417.4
